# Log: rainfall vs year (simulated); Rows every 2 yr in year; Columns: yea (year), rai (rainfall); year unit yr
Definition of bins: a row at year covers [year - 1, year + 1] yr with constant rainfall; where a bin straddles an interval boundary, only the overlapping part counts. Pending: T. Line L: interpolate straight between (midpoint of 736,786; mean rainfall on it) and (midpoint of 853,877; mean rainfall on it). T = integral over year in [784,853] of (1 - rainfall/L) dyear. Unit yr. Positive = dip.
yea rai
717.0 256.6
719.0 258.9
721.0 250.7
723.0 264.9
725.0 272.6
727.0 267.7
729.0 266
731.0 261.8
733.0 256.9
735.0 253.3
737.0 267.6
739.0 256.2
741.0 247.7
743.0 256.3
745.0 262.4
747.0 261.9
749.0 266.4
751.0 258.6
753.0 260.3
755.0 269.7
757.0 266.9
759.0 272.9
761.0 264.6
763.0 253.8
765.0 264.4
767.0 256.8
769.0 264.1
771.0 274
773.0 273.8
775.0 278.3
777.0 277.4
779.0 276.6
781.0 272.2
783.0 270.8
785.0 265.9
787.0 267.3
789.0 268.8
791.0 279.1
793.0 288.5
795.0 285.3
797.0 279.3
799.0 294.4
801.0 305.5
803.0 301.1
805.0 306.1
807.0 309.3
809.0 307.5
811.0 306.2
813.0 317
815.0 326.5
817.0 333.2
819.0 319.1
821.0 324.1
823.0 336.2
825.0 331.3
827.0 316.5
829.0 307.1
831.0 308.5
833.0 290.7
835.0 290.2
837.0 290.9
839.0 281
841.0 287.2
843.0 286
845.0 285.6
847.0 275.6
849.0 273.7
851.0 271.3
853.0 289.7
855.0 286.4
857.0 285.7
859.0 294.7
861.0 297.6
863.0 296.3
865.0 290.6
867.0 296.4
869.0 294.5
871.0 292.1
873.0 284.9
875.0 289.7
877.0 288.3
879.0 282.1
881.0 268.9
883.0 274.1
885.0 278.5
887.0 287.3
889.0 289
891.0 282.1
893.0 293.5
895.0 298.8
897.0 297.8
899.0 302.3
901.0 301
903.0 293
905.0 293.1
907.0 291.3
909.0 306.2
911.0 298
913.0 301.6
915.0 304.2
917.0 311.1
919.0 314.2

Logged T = -4.33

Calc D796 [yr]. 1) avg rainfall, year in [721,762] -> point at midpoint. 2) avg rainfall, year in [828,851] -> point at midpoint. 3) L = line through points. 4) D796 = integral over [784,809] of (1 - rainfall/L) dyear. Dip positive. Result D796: -1.0 yr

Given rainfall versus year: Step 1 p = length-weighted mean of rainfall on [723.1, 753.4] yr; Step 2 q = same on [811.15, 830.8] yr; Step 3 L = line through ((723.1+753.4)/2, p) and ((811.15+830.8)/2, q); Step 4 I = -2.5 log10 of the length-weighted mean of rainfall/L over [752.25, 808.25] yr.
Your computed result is 0.058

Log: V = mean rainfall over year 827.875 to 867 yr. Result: 289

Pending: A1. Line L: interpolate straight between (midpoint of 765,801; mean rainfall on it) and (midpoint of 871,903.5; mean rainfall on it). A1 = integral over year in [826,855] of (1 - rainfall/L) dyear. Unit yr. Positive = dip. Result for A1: -0.7 yr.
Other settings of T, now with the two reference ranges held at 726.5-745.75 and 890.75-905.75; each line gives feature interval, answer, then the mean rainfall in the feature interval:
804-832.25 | -4.0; 318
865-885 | 0.3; 286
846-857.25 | 0.2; 280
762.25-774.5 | 0.1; 265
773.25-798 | -0.5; 276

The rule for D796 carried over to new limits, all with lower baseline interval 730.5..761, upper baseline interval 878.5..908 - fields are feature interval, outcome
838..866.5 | -0.5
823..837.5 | -1.6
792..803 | -0.8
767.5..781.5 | -0.3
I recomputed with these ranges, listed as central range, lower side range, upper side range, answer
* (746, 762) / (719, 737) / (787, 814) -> 0.03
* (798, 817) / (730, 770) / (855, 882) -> -0.13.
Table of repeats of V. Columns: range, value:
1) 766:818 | 288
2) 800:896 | 296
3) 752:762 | 267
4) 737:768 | 261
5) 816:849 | 303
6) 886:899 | 292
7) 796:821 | 309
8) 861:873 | 294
